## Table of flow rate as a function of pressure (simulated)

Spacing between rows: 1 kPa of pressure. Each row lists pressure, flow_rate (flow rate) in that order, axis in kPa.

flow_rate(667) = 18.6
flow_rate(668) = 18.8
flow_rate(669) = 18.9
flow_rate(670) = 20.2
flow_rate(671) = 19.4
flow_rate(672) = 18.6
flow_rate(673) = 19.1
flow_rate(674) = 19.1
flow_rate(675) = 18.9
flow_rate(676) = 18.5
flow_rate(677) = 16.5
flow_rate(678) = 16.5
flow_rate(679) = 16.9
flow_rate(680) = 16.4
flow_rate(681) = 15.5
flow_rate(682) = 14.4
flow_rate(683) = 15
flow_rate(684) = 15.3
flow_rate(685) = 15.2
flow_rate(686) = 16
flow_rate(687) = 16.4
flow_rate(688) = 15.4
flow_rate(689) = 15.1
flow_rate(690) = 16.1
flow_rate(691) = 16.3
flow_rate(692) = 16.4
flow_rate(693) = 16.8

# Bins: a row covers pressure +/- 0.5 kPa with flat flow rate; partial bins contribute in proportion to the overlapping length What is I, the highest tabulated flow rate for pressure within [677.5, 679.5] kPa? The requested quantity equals 16.9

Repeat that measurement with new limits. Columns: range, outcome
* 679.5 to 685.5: 16.4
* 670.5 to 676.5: 19.4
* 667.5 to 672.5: 20.2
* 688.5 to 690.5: 16.1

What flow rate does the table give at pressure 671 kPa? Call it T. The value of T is 19.4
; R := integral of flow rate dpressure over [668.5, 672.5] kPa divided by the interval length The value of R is 19.3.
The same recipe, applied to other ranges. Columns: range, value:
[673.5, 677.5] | 18.2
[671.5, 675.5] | 18.9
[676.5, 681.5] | 16.4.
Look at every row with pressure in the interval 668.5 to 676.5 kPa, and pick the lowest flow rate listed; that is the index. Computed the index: 18.5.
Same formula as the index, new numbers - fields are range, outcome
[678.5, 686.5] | 14.4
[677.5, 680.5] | 16.4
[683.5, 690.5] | 15.1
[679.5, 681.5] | 15.5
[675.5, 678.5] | 16.5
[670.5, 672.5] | 18.6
